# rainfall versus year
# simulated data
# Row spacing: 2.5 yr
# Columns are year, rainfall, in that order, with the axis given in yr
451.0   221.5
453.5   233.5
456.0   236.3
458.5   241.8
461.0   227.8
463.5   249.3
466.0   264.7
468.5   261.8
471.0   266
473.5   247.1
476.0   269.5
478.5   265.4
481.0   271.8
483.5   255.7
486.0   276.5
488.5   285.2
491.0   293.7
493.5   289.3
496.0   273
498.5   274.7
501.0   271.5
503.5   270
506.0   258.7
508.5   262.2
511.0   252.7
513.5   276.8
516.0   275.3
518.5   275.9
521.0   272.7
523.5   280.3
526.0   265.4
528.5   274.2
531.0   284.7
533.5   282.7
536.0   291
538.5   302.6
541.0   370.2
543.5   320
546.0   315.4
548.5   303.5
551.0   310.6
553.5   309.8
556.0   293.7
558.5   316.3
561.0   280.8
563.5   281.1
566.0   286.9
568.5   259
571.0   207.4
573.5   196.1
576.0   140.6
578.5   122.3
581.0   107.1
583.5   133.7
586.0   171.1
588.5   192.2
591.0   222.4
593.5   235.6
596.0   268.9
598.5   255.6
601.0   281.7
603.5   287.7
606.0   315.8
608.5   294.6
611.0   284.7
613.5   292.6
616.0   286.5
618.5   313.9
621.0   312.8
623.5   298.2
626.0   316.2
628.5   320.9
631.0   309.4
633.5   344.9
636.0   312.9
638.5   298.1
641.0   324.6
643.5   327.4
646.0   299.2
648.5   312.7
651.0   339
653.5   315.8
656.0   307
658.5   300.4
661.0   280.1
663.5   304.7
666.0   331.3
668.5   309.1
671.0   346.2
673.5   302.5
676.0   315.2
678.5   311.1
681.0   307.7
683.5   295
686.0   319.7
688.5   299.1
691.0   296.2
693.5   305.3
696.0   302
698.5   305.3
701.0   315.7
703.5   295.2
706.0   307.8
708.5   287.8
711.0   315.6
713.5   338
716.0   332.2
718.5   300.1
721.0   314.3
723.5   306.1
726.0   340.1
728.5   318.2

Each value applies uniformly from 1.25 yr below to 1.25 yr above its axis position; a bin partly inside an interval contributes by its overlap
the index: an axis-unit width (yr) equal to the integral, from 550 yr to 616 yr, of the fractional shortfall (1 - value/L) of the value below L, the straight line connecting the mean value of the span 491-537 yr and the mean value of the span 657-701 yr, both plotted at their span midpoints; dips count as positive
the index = 10.0 yr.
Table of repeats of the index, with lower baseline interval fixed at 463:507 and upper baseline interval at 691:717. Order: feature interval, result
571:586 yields 7.2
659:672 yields -0.4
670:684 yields -0.4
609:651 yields -2.0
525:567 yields -2.8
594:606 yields 0.6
